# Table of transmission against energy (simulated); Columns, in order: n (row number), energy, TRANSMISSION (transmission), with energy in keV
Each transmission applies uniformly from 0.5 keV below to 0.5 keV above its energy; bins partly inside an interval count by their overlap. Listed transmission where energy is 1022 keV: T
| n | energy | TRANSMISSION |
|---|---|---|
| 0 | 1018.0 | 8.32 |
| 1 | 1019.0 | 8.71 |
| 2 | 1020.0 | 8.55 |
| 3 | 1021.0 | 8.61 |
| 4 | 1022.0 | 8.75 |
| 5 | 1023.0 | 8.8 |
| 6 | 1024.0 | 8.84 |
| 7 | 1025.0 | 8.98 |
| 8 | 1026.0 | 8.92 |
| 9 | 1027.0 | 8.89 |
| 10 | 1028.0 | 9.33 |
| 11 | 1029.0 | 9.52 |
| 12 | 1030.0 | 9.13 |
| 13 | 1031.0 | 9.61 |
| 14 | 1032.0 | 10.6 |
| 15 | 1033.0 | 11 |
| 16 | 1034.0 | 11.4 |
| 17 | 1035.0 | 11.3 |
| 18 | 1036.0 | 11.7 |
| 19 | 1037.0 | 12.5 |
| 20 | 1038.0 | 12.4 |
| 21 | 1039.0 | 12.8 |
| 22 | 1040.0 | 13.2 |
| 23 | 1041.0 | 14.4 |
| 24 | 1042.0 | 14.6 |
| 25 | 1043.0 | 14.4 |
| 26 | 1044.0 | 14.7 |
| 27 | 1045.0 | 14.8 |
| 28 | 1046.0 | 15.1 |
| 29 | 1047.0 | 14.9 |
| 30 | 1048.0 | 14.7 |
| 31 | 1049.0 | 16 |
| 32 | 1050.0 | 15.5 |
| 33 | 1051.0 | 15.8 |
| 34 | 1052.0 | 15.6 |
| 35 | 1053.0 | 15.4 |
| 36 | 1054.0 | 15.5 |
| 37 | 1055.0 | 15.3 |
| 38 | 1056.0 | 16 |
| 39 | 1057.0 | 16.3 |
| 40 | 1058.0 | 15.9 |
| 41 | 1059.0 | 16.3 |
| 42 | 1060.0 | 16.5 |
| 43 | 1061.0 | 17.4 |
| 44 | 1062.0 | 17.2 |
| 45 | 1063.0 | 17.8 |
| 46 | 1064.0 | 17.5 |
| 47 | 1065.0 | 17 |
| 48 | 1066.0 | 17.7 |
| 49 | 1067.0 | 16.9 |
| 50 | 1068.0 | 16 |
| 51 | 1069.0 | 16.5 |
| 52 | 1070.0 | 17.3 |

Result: 8.75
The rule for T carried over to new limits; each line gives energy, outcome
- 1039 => 12.8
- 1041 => 14.4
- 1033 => 11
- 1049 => 16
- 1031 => 9.61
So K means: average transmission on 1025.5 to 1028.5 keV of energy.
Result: 9.05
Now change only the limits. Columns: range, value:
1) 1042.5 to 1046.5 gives 14.8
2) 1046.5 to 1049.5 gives 15.2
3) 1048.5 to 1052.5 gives 15.7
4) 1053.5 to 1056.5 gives 15.6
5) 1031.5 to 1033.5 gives 10.8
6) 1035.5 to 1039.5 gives 12.4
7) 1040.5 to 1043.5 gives 14.5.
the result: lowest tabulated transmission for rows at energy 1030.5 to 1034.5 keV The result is 9.61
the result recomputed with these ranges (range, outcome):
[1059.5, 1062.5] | 16.5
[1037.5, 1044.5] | 12.4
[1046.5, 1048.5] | 14.7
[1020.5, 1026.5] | 8.61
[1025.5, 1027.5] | 8.89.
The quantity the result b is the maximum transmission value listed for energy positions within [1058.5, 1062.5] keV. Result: 17.4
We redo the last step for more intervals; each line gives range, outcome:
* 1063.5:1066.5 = 17.7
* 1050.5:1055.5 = 15.8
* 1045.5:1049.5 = 16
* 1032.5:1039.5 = 12.8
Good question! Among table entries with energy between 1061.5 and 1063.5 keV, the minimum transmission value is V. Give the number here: 17.2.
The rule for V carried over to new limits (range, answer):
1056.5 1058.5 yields 15.9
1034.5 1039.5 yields 11.3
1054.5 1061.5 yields 15.3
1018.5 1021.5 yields 8.55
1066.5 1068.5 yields 16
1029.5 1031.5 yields 9.13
